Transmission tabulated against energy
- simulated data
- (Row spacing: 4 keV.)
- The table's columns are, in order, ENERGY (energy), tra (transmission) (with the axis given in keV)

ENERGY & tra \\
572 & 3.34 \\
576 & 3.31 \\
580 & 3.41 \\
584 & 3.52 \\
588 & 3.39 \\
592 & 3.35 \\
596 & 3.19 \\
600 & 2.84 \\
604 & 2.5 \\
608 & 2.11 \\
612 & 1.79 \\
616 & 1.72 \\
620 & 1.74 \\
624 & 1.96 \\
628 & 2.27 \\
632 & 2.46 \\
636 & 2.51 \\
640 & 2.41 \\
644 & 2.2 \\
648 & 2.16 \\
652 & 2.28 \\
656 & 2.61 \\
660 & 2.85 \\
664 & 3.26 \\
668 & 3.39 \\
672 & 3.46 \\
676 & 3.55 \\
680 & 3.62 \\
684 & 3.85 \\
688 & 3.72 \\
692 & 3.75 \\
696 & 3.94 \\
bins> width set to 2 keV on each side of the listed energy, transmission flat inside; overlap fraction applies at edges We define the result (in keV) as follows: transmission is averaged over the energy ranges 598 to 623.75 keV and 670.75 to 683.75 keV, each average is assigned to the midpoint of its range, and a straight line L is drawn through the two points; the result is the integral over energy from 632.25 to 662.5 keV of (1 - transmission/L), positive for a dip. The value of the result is 4.9 keV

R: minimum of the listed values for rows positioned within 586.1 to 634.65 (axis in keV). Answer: 1.72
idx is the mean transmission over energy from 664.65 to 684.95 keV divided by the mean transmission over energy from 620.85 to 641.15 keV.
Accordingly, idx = 1.5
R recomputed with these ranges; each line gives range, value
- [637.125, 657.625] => 2.16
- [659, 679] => 2.85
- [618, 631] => 1.74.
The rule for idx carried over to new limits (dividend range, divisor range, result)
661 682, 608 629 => 1.81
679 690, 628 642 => 1.54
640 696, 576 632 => 1.20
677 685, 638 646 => 1.60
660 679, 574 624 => 1.24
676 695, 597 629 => 1.74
